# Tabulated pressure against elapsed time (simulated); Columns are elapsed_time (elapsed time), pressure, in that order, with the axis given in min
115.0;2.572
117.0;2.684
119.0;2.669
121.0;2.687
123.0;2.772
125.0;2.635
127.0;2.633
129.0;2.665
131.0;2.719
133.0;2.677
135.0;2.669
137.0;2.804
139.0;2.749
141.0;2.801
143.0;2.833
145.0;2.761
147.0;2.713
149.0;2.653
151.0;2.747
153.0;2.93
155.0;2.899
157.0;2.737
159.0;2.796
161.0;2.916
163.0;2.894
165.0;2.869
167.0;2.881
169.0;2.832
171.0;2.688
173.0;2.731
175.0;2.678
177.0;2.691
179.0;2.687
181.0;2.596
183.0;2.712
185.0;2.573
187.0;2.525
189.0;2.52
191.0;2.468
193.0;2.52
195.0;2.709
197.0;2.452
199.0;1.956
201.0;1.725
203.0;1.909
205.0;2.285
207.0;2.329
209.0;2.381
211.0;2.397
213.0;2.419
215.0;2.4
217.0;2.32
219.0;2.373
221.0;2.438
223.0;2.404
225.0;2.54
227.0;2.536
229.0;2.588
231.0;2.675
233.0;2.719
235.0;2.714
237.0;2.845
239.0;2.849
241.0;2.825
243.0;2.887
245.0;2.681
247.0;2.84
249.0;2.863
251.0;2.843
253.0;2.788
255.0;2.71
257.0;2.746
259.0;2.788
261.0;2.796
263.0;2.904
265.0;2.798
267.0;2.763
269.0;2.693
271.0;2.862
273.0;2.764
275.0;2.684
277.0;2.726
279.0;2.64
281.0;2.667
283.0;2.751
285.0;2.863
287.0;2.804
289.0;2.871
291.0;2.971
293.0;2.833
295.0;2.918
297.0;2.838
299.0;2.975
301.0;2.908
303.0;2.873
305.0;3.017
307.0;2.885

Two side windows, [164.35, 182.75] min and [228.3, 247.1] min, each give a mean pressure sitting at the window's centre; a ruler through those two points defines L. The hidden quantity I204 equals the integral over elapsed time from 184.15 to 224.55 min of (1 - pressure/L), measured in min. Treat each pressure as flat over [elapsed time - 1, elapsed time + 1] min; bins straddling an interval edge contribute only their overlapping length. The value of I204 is 5.7 min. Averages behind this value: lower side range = 2.74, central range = 2.36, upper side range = 2.76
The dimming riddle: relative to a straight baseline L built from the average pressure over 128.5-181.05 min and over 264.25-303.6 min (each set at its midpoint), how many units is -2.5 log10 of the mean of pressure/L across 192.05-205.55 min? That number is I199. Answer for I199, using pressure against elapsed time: 0.25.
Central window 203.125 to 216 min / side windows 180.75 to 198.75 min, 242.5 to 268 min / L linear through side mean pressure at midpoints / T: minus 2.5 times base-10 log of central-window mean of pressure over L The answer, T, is 0.12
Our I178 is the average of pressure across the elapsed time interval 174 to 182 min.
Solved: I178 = 2.66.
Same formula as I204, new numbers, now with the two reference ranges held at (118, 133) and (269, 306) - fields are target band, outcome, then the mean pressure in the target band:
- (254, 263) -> 0.1 min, 2.78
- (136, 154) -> -0.5 min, 2.78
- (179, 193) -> 0.8 min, 2.57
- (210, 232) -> 2.4 min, 2.46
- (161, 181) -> -0.3 min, 2.77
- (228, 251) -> 0.1 min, 2.77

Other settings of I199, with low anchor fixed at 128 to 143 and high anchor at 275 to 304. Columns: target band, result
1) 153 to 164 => -0.04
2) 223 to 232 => 0.09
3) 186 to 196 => 0.09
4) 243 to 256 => 0.00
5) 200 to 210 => 0.29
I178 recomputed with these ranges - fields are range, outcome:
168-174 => 2.75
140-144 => 2.82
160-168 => 2.89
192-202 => 2.27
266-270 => 2.73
